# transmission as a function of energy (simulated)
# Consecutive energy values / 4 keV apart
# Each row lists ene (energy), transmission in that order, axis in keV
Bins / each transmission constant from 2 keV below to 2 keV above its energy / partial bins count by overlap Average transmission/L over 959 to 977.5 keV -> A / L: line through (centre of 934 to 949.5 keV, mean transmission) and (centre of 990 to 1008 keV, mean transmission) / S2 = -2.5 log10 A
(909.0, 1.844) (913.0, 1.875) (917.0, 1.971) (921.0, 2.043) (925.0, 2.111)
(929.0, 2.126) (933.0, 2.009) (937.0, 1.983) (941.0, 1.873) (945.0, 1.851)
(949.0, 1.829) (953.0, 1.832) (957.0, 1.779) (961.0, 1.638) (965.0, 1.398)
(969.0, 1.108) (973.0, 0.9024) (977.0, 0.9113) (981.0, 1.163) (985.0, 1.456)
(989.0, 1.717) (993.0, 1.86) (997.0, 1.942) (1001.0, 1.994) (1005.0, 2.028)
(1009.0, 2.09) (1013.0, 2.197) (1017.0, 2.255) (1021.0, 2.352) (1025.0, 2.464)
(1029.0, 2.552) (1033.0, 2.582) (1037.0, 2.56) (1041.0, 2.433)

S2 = 0.50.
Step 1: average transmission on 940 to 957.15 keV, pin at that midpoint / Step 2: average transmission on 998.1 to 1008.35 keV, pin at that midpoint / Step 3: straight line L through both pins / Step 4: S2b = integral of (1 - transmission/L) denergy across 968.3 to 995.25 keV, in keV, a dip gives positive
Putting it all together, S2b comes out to 8.7 keV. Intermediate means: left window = 1.84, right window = 2.02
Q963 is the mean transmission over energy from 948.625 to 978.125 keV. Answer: 1.42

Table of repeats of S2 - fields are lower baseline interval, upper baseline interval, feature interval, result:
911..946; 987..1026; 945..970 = 0.228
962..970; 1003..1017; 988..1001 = -0.017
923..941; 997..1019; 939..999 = 0.311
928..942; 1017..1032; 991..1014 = 0.160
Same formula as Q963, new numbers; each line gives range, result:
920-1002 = 1.68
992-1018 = 2.05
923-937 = 2.07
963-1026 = 1.73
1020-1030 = 2.46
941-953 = 1.84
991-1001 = 1.92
